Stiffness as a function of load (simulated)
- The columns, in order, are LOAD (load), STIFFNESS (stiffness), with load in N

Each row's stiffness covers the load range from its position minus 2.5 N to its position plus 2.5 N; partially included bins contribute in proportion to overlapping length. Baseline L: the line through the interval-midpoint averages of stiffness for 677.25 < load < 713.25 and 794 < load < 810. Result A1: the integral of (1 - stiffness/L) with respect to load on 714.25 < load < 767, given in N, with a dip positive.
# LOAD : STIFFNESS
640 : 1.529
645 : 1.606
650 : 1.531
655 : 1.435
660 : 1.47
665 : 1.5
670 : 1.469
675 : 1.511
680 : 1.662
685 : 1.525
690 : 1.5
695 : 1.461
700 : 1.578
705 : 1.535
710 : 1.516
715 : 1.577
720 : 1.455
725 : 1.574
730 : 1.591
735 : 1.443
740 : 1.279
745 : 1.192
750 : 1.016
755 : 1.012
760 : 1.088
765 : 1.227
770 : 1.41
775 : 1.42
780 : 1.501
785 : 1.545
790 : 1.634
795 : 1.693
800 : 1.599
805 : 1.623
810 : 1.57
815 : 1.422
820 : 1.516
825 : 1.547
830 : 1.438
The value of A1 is 9.0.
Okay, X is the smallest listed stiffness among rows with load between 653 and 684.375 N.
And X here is 1.435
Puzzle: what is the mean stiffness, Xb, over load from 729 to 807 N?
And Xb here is 1.39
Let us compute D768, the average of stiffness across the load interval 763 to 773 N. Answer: 1.33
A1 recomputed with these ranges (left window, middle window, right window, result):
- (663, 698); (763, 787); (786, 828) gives 2.1 N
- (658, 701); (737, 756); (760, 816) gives 4.6 N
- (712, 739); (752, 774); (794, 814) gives 5.1 N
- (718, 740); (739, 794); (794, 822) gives 7.7 N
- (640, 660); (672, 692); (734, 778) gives -1.7 N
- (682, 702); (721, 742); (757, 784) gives -0.7 N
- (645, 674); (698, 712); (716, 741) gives -0.5 N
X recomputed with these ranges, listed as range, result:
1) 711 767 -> 1.012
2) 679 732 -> 1.455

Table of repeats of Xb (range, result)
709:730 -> 1.54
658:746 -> 1.5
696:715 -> 1.54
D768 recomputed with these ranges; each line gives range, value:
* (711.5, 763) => 1.33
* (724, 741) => 1.48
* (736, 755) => 1.16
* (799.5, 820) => 1.54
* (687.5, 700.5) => 1.5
